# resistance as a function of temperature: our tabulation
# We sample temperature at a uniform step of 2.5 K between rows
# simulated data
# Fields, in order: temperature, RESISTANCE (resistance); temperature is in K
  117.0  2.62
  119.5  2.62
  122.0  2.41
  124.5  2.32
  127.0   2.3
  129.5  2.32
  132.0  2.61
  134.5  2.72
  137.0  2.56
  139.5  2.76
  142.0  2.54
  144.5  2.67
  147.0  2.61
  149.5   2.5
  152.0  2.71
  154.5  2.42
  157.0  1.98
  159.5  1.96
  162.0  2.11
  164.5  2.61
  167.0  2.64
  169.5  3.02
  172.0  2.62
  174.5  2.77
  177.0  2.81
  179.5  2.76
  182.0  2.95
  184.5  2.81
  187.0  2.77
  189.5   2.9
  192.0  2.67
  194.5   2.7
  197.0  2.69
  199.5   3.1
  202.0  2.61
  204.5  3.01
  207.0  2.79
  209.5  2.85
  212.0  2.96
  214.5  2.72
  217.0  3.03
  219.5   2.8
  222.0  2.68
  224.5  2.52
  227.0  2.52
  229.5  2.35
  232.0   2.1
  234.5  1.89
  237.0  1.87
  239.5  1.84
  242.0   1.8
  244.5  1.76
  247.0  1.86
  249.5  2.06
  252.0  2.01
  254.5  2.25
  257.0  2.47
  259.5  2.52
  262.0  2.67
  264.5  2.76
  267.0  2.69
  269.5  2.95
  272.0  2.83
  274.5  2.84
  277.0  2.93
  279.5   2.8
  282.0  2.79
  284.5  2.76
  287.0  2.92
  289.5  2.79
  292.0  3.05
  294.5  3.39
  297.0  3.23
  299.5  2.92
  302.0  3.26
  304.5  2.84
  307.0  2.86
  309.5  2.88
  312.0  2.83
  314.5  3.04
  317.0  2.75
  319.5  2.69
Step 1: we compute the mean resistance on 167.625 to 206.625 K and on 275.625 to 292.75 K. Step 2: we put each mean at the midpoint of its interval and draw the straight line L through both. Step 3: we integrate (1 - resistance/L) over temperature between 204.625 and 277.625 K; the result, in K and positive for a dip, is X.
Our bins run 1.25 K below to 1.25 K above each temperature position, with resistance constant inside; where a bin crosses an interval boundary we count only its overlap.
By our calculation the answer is 9.6 K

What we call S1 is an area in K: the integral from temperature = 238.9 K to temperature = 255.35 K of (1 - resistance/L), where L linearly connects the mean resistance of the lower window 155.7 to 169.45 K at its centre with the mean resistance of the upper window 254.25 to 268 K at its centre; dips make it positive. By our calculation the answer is 3.9 K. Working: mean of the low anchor 2.33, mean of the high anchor 2.58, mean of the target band 1.94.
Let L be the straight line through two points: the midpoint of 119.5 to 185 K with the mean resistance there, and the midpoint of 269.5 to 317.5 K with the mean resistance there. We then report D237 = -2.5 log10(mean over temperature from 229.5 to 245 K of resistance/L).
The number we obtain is 0.40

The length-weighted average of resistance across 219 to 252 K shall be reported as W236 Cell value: 2.14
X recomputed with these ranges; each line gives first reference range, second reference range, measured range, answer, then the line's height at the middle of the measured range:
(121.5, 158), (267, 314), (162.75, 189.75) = -1.71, 2.61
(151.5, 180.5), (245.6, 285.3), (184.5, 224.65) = -4.17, 2.54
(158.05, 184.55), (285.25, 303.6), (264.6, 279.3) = 0.73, 2.99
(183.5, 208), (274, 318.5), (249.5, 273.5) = 2.86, 2.89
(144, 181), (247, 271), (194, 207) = -1.63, 2.51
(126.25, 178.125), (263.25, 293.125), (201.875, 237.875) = 1.48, 2.7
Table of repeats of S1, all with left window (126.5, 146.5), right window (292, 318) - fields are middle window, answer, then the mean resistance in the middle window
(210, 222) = -0.3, 2.86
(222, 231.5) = 1.2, 2.46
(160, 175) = 0.4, 2.59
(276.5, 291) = 0.6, 2.83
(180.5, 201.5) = -0.8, 2.82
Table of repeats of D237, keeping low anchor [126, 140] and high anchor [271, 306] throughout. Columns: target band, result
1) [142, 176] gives 0.04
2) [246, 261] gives 0.28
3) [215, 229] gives 0.03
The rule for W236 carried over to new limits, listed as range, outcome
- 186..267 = 2.49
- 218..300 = 2.53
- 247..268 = 2.39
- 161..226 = 2.77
